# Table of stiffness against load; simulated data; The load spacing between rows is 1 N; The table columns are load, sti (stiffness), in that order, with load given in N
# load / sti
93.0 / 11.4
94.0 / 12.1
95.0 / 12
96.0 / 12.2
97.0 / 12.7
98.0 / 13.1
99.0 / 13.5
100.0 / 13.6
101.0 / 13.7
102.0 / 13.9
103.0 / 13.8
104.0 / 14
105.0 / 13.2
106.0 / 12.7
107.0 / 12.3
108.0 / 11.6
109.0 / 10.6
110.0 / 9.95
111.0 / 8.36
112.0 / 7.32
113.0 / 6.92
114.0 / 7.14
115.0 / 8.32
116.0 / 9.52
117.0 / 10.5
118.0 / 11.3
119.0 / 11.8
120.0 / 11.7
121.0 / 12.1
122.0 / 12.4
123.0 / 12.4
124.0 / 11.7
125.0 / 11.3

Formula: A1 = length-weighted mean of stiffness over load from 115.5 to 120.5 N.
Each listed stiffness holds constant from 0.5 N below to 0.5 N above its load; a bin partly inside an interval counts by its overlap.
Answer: 11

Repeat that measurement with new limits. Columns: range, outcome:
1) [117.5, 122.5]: 11.9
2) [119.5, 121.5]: 11.9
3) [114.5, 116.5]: 8.92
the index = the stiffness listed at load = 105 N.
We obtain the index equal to 13.2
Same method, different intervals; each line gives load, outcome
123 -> 12.4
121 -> 12.1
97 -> 12.7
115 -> 8.32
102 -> 13.9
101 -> 13.7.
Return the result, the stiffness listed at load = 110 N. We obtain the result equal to 9.95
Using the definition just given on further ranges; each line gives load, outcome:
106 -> 12.7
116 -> 9.52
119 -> 11.8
